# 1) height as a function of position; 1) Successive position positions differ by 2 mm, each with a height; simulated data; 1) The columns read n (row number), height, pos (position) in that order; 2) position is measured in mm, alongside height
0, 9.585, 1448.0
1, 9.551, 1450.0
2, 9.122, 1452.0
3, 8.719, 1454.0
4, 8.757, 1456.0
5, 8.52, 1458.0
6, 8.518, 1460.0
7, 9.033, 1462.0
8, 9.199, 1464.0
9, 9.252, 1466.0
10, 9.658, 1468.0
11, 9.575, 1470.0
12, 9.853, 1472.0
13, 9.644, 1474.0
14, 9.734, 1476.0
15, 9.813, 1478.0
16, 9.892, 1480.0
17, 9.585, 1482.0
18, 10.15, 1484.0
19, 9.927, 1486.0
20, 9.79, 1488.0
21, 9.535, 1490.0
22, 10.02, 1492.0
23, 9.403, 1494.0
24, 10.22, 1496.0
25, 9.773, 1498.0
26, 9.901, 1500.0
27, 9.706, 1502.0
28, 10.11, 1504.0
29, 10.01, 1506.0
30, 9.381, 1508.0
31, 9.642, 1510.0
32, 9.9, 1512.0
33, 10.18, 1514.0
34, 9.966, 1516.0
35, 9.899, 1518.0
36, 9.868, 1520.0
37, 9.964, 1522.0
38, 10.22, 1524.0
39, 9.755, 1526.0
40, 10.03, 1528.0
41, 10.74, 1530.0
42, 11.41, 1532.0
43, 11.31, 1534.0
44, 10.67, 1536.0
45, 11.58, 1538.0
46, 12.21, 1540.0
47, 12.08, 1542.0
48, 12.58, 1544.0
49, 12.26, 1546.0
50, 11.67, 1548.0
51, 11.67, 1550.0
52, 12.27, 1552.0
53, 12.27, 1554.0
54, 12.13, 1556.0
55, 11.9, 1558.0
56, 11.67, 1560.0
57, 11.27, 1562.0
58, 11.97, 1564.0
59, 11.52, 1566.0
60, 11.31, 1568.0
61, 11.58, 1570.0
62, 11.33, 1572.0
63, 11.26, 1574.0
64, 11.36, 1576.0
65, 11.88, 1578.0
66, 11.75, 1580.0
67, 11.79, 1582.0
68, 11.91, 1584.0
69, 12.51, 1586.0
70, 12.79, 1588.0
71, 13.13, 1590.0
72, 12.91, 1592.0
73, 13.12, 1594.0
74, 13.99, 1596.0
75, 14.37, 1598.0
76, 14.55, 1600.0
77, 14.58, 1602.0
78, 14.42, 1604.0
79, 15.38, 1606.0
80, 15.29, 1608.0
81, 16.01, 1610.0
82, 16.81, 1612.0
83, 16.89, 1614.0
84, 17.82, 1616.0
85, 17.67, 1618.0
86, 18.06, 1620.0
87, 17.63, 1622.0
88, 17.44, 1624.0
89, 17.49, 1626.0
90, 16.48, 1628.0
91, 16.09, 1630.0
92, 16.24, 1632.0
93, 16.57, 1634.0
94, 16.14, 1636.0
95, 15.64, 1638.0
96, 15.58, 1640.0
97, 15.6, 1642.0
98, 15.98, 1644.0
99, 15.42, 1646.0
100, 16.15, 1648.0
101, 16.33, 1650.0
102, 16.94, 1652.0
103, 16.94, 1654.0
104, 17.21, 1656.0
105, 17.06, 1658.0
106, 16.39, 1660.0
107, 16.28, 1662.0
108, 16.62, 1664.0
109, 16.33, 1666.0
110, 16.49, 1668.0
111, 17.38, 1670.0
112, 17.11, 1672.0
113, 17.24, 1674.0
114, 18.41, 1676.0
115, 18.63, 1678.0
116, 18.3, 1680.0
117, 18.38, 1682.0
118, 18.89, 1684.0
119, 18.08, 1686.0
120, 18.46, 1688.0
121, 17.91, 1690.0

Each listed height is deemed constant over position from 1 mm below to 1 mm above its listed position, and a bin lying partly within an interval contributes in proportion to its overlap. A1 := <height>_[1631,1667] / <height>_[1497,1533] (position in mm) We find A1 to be 1.6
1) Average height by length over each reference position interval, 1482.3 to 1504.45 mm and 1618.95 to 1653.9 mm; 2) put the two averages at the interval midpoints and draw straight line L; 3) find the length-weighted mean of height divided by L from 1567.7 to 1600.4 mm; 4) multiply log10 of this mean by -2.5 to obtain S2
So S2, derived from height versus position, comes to 0.13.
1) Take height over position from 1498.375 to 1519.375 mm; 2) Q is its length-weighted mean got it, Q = 9.87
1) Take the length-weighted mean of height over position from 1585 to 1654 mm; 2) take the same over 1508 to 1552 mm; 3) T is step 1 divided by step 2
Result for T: 1.4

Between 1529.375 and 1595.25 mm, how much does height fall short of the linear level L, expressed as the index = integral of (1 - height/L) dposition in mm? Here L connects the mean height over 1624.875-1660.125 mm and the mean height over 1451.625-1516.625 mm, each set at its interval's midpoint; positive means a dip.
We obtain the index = 5.2 mm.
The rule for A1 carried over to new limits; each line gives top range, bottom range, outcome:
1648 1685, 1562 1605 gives 1.37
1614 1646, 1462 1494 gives 1.72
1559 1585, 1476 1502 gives 1.18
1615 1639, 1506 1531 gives 1.70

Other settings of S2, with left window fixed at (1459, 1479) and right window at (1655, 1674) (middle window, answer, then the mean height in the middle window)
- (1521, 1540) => 0.100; 10.7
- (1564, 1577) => 0.159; 11.4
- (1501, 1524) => 0.122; 9.89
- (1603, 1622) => -0.118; 16.5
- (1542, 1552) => 0.026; 12.1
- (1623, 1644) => -0.048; 16.3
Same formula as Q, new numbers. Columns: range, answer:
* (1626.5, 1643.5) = 16.1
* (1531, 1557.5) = 11.9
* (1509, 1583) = 11.2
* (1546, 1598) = 12.1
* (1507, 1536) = 10.2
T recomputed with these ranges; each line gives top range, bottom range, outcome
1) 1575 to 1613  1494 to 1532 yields 1.36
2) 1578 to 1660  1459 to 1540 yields 1.55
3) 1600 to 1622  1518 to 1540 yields 1.54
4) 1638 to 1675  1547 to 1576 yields 1.41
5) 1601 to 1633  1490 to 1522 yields 1.68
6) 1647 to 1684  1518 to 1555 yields 1.53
